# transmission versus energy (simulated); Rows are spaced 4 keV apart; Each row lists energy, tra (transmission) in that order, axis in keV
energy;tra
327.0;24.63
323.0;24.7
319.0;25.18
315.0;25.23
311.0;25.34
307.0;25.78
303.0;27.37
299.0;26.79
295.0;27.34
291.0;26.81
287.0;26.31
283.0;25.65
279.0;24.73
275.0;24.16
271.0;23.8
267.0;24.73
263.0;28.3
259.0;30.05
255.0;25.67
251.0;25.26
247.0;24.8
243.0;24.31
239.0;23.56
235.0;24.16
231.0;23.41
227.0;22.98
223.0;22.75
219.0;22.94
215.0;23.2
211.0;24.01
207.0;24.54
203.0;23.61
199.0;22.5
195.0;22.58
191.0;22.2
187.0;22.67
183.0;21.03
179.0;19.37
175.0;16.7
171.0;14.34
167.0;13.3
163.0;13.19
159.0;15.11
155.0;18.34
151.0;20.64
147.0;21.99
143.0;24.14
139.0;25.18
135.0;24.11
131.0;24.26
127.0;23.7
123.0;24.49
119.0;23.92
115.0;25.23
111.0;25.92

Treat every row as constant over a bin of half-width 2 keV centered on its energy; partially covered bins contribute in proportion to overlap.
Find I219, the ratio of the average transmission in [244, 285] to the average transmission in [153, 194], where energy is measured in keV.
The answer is 1.45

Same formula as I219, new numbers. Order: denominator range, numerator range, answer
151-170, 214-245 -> 1.51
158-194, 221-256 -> 1.35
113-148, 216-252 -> 0.98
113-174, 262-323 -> 1.24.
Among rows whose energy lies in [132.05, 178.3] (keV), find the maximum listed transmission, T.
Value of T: 25.18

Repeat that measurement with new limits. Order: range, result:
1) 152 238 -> 24.54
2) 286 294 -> 26.81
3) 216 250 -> 24.8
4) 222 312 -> 30.05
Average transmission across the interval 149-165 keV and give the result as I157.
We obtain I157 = 16.8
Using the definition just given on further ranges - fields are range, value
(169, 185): 17.9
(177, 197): 21.6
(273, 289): 25.2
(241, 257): 25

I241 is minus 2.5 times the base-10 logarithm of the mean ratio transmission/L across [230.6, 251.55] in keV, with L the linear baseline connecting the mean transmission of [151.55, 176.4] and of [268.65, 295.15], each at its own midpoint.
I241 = -0.11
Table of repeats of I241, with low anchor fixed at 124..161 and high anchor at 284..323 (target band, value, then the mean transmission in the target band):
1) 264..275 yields 0.029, 24.6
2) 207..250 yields 0.024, 23.7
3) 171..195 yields 0.151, 20.1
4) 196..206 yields 0.017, 23.2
